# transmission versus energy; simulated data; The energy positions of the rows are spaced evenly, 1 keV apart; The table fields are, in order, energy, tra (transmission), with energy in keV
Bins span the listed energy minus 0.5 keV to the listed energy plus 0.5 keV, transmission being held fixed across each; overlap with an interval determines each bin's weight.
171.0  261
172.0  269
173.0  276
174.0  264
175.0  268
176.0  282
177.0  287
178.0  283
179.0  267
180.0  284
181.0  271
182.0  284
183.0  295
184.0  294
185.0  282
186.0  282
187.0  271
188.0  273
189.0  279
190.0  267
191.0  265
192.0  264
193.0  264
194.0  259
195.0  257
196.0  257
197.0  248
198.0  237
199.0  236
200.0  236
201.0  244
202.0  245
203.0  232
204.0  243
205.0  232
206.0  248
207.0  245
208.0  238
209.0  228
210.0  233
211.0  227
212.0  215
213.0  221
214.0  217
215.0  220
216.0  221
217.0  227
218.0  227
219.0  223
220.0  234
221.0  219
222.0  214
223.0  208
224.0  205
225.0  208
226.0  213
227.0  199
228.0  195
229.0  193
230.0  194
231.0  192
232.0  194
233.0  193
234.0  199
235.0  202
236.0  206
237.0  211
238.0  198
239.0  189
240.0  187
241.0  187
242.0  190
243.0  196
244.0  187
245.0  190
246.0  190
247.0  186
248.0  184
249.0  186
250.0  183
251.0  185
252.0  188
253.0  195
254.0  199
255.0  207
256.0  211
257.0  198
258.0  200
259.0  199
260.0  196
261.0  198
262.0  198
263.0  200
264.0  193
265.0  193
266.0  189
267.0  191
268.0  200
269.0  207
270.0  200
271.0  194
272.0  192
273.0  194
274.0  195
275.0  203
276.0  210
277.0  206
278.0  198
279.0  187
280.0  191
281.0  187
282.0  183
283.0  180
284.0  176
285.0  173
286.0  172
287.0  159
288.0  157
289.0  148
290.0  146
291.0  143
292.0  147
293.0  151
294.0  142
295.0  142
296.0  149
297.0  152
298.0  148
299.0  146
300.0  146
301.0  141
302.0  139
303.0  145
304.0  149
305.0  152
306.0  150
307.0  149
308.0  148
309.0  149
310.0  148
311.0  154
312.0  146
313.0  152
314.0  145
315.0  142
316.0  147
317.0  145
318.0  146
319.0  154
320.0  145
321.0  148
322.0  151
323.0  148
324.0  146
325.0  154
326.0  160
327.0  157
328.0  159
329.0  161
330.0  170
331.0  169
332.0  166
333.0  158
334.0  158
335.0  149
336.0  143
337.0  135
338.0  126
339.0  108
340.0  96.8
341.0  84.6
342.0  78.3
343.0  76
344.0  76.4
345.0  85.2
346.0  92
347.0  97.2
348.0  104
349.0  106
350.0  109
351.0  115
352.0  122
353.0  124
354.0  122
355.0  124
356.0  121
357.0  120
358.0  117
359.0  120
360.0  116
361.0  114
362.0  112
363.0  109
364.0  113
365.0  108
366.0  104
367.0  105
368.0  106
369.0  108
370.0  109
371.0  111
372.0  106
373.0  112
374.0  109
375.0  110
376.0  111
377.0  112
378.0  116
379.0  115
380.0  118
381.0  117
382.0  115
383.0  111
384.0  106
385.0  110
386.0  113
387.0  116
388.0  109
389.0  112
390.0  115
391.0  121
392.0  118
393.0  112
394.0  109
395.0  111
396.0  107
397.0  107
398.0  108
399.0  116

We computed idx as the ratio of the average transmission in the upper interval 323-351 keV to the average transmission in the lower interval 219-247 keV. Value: 0.6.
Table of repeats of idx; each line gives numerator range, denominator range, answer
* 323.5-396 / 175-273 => 0.53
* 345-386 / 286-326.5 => 0.75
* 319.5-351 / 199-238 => 0.59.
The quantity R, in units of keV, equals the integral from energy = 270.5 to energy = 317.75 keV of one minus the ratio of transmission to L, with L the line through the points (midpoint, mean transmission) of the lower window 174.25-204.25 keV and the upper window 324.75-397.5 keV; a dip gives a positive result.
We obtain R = 3.7 keV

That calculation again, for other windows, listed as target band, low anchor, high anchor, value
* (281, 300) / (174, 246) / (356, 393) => 1.9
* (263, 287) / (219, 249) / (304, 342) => -2.3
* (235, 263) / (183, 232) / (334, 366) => 0.7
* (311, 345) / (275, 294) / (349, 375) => 0.3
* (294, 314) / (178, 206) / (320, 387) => 2.0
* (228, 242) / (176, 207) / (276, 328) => 1.6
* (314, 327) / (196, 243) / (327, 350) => -1.1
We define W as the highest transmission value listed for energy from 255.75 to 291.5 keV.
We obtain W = 211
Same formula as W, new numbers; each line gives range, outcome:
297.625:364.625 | 170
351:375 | 124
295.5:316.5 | 154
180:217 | 295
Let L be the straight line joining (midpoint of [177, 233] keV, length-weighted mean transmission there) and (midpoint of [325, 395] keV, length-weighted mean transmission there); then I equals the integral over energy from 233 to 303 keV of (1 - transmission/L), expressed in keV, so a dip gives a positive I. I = 2.9 keV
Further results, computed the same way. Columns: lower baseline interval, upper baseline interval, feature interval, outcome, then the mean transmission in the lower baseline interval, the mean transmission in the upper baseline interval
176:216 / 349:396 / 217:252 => 3.8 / 255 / 113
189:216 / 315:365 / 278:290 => 0.0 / 242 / 128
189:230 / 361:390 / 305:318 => 0.8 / 232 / 111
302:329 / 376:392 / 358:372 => 1.5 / 150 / 114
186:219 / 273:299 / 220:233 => 1.1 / 243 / 170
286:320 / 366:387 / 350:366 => 0.5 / 148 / 111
